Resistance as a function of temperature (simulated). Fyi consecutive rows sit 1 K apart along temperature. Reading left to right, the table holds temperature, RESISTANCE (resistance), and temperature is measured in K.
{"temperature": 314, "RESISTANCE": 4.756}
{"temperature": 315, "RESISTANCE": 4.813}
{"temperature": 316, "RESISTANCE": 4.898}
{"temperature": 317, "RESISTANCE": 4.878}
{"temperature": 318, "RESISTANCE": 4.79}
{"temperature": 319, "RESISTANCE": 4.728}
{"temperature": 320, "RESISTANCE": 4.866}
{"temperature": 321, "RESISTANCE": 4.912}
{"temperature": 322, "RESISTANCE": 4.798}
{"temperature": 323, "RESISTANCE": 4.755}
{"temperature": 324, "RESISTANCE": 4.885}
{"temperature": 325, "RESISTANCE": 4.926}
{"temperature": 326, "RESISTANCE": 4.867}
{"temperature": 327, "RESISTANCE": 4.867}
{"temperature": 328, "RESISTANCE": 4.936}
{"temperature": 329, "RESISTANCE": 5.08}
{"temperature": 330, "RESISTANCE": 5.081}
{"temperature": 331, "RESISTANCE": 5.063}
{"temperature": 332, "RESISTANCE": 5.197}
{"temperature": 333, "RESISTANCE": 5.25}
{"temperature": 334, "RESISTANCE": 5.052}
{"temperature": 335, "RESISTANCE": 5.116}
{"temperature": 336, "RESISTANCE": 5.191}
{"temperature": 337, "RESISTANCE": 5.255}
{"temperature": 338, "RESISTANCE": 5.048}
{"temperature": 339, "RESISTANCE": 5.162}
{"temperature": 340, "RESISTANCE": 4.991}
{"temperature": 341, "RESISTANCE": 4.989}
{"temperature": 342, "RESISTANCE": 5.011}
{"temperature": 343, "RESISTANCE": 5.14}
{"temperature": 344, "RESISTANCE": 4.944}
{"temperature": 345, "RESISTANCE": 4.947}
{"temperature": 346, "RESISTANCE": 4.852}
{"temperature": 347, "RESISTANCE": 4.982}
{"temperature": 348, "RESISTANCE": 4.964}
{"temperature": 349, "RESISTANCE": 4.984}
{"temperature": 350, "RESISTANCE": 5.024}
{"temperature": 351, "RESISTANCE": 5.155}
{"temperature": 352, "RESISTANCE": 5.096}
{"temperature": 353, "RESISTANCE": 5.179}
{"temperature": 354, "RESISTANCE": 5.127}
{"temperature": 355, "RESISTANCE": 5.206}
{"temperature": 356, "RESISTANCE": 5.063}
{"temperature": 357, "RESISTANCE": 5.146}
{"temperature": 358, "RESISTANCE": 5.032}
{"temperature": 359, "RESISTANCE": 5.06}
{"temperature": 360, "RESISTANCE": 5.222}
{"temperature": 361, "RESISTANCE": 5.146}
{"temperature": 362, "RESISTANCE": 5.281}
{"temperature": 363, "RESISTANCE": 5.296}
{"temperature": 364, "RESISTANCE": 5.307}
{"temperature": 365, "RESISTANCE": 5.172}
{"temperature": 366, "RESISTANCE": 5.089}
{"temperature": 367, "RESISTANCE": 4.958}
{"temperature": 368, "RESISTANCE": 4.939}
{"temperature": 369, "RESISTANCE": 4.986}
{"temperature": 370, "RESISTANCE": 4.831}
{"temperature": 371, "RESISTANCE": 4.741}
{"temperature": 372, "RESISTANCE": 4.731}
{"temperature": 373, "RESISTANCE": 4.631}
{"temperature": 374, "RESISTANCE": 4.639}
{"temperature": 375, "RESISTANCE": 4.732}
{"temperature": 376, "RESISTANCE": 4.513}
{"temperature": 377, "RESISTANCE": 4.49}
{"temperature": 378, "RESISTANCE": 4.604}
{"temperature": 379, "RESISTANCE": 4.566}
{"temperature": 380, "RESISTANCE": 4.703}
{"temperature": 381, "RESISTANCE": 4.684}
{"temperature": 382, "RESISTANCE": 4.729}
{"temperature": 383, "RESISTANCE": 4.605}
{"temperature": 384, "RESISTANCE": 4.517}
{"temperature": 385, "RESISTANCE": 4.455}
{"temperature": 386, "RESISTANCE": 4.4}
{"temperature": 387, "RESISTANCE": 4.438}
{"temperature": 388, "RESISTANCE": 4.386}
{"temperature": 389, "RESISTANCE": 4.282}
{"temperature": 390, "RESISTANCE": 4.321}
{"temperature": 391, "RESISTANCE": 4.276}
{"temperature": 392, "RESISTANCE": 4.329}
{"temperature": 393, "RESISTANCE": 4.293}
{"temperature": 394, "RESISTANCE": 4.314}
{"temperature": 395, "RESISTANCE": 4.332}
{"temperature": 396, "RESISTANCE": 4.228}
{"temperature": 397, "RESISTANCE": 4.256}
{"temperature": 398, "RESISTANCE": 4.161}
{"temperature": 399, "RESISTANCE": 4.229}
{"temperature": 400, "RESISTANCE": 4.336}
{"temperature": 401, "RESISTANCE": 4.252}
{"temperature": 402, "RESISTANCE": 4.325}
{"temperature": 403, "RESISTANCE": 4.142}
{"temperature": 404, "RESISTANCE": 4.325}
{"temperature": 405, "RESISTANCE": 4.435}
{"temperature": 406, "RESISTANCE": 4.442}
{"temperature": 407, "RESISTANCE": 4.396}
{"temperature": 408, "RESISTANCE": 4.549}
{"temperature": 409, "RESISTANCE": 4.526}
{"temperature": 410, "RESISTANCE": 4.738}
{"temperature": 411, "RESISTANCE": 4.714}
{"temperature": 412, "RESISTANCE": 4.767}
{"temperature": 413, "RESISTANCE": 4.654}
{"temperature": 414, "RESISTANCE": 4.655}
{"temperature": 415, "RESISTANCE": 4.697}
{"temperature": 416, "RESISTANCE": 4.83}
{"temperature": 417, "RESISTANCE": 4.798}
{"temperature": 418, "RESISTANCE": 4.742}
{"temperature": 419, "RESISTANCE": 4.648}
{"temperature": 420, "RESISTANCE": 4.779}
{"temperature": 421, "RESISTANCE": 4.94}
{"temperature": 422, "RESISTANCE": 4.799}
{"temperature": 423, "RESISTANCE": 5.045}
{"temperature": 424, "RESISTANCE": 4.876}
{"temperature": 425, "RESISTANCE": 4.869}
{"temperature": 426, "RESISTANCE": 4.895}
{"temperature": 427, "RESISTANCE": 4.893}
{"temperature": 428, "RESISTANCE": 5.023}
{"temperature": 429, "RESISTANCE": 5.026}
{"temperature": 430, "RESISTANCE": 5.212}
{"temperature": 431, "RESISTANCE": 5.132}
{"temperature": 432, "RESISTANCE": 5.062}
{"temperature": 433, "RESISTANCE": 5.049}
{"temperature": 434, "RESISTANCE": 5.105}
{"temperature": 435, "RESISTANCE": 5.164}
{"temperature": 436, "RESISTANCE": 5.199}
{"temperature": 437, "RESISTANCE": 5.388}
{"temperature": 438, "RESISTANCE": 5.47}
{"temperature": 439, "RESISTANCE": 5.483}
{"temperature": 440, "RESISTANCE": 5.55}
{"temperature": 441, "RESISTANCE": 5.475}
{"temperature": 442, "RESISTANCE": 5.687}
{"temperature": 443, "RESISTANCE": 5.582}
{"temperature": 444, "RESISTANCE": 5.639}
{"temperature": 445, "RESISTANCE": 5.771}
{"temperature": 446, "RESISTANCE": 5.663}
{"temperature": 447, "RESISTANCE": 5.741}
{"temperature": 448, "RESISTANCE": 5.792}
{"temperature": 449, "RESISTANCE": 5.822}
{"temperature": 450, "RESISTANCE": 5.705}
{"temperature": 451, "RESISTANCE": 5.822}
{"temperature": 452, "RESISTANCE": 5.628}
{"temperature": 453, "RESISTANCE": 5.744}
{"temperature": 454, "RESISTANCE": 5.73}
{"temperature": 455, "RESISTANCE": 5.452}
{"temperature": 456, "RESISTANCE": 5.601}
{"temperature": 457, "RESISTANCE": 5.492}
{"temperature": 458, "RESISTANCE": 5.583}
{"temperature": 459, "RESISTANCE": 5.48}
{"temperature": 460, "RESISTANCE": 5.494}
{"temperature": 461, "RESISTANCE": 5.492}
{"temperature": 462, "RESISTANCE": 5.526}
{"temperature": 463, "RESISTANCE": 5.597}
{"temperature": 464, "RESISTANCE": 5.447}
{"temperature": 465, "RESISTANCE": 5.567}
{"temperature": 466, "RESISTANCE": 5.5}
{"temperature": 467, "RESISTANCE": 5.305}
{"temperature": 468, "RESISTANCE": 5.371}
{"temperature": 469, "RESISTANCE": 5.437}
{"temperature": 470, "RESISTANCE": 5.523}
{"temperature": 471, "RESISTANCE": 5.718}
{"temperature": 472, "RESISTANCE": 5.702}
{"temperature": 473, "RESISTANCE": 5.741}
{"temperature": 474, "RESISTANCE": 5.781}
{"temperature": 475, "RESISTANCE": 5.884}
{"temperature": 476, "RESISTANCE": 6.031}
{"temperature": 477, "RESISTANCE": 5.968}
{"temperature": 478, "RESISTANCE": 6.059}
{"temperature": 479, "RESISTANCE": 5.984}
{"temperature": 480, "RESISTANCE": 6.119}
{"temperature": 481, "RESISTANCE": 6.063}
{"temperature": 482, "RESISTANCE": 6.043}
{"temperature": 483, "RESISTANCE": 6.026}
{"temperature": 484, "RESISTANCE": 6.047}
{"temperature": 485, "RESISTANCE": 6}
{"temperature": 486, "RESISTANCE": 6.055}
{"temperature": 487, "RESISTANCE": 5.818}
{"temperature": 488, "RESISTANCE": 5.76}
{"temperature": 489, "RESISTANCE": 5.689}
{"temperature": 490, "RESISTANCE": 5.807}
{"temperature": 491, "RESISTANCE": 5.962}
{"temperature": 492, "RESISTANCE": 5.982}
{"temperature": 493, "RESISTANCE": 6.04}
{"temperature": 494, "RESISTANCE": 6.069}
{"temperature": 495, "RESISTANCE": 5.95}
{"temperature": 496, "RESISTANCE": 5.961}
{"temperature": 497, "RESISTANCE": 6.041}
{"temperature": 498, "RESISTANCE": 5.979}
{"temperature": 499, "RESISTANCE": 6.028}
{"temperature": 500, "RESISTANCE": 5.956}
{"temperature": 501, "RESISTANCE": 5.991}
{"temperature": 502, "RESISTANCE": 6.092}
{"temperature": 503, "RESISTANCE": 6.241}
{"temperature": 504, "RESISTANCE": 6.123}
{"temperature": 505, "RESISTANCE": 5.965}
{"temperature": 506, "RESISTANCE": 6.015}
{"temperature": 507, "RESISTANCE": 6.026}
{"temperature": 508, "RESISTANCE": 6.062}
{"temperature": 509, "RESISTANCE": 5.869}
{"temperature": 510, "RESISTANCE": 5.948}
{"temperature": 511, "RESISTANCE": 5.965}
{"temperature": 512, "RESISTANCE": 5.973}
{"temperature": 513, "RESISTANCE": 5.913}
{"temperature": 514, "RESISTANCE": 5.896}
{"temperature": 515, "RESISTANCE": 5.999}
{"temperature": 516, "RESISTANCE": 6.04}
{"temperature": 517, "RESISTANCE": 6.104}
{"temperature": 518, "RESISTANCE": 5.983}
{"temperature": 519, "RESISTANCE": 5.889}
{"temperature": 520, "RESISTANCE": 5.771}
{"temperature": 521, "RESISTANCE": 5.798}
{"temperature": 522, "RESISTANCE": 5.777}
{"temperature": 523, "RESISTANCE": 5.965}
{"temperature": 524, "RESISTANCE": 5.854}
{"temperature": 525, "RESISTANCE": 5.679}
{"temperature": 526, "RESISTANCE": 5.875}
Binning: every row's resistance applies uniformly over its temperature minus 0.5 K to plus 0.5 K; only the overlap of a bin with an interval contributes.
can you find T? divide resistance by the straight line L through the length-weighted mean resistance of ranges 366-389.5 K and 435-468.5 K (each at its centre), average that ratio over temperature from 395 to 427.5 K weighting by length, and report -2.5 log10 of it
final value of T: 0.107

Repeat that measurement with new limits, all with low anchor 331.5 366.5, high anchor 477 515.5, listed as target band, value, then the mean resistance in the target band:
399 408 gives 0.24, 4.34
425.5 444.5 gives 0.07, 5.26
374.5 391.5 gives 0.18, 4.51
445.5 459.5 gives 0.01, 5.66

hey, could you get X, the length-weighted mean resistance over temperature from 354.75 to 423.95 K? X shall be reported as 4.66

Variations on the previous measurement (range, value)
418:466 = 5.36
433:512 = 5.76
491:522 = 5.99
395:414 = 4.42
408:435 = 4.86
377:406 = 4.39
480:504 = 5.99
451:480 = 5.65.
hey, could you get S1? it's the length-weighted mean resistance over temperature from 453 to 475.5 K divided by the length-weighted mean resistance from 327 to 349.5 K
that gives 1.10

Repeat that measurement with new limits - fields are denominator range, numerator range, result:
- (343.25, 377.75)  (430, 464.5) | 1.11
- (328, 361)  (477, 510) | 1.18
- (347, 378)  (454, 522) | 1.17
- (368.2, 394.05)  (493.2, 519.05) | 1.32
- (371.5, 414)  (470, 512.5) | 1.33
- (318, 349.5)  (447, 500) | 1.16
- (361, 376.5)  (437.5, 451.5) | 1.15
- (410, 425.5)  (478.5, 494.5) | 1.25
